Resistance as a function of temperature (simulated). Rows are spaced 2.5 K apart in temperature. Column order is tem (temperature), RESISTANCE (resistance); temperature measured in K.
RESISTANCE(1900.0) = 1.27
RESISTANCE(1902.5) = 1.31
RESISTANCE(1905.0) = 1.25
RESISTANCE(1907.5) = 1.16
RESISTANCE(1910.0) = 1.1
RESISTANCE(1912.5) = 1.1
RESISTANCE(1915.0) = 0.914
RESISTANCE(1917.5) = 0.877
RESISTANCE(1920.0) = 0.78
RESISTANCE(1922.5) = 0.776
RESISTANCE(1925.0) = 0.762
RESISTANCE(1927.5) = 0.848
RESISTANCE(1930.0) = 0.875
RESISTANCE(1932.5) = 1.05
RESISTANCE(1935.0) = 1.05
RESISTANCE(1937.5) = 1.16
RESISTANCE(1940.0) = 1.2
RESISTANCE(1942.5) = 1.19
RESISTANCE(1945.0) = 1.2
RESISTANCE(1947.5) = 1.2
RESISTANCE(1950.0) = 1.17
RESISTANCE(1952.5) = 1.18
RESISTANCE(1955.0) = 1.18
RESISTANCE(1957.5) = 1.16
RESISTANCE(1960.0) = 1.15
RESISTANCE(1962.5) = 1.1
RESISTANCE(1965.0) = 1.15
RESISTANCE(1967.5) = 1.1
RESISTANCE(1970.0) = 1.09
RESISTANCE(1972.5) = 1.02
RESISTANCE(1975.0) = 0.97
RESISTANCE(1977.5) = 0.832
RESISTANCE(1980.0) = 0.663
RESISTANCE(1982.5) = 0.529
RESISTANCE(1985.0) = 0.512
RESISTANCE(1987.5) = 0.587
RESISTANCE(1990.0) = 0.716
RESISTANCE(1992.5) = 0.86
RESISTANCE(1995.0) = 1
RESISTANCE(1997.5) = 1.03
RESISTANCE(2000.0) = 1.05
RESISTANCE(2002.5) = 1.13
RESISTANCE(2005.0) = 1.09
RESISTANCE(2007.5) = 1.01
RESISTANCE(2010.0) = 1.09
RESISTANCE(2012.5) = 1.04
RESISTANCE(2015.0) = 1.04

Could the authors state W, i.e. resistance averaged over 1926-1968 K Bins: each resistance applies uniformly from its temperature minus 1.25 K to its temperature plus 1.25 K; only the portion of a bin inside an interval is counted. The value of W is 1.11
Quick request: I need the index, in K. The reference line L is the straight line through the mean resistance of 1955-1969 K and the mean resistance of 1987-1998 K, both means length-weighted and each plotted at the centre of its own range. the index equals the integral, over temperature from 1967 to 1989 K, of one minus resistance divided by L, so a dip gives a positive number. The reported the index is 4.3 K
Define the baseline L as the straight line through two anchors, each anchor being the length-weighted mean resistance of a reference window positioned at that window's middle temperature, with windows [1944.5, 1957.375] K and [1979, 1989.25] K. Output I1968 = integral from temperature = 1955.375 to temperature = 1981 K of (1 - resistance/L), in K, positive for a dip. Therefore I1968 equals -4.9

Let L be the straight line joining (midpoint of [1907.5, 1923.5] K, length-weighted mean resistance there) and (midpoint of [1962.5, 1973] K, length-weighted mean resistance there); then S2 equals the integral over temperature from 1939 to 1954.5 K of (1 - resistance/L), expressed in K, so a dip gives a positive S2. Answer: -2.3 K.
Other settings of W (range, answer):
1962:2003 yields 0.895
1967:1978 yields 1.01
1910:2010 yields 0.984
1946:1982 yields 1.06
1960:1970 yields 1.12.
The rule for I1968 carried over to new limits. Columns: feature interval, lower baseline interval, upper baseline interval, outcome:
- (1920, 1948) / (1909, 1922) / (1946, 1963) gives 1.09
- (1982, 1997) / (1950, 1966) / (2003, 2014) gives 5.06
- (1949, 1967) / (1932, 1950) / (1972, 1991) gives -3.42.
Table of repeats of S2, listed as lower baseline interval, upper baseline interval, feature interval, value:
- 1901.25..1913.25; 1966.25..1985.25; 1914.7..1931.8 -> 4.2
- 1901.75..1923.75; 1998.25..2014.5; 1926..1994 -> 3.5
